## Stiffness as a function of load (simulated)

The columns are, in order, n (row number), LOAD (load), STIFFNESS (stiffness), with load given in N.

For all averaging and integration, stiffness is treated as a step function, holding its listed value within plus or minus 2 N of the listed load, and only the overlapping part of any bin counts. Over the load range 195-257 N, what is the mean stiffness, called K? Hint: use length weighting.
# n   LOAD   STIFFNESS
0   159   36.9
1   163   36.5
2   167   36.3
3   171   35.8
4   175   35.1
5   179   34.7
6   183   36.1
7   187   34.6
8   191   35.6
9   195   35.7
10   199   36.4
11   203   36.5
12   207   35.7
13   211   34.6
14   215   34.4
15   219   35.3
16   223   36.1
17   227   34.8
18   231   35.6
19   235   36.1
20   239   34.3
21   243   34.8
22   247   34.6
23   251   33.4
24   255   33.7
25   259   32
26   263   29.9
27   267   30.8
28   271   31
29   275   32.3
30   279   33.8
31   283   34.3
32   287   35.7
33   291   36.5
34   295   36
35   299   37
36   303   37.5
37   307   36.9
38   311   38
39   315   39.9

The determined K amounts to 35.1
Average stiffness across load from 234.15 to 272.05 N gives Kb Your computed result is 33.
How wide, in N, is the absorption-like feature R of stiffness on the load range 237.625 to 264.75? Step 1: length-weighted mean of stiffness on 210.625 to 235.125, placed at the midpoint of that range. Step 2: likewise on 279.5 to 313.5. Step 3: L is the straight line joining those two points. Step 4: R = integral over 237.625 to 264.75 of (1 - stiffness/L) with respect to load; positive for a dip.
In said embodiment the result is 1.9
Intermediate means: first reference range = 35.3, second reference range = 36.4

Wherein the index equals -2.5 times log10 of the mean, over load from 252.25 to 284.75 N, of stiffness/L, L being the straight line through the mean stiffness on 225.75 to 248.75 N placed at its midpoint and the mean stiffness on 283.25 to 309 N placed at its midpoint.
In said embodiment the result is 0.11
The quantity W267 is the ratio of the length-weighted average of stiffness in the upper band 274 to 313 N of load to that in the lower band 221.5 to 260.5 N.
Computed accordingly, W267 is 1.04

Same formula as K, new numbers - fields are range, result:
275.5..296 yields 35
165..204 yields 35.7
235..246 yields 34.8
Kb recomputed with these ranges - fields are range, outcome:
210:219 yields 34.7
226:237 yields 35.6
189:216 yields 35.6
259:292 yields 32.9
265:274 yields 31.1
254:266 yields 31.6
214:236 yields 35.4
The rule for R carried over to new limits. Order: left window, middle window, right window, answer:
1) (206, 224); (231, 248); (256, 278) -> -0.8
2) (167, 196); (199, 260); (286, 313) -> 1.9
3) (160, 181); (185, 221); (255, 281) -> -1.0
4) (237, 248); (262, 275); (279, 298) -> 1.6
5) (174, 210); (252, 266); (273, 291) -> 1.1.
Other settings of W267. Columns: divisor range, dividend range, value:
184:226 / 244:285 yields 0.92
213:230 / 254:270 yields 0.89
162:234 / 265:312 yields 0.98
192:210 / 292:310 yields 1.03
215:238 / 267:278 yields 0.89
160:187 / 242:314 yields 0.96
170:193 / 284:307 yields 1.03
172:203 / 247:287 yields 0.92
